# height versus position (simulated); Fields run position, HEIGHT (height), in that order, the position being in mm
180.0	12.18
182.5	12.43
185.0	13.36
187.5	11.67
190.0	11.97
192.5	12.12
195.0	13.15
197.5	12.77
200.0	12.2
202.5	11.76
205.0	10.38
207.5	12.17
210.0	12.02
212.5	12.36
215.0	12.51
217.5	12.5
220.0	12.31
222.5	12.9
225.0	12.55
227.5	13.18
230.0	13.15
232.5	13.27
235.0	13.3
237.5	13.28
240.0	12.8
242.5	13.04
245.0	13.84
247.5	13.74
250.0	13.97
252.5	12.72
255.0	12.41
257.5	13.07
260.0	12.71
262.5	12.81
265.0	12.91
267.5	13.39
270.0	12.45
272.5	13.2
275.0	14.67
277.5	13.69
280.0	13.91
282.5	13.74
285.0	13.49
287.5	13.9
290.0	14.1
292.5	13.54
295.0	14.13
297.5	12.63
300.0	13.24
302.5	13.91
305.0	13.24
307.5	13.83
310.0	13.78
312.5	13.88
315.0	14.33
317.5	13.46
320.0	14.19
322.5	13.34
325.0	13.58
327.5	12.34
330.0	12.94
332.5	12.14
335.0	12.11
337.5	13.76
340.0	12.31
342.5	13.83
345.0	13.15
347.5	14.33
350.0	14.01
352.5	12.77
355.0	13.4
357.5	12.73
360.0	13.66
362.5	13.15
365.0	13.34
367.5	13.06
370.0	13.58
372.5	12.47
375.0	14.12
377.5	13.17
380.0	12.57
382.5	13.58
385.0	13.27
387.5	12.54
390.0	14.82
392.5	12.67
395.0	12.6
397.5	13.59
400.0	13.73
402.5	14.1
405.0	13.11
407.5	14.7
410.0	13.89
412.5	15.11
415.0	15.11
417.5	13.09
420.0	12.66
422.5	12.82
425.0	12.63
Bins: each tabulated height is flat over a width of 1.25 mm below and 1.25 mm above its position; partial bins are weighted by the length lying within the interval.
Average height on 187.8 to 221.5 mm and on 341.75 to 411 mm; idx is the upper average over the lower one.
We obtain 1.10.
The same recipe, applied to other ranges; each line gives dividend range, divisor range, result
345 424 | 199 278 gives 1.05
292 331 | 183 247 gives 1.07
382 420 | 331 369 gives 1.04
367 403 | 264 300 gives 0.98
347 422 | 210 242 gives 1.05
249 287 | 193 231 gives 1.07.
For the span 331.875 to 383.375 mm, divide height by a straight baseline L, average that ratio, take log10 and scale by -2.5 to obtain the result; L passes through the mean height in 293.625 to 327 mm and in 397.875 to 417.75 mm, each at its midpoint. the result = 0.053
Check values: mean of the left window 13.6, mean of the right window 14.1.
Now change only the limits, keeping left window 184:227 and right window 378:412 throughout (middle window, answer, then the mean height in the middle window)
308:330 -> -0.05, 13.6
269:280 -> -0.07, 13.6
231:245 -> -0.06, 13.2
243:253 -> -0.09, 13.6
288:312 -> -0.06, 13.6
